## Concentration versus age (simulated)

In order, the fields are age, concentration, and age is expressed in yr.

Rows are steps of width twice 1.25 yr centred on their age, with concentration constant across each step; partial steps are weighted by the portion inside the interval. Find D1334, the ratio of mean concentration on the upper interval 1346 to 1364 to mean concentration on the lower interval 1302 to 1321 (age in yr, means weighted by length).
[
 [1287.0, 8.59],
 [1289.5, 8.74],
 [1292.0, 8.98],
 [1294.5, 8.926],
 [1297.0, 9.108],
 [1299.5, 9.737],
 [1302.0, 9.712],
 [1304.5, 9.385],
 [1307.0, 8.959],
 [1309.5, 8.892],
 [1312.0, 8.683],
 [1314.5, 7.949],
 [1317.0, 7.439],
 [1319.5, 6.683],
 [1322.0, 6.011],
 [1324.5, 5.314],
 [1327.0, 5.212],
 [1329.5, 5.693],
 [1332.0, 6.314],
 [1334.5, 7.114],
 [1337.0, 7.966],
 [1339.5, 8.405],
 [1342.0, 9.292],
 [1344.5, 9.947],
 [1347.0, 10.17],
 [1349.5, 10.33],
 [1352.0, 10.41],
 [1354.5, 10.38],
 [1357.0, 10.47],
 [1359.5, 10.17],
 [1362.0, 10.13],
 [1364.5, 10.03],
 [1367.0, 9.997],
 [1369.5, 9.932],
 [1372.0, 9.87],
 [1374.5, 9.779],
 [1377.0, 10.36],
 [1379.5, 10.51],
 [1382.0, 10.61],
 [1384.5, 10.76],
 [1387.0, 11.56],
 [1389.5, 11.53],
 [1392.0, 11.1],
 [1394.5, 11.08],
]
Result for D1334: 1.23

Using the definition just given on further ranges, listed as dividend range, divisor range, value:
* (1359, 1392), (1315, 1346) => 1.46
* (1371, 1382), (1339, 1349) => 1.06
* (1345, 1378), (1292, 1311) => 1.10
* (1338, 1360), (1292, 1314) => 1.09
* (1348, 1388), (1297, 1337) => 1.36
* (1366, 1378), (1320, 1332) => 1.75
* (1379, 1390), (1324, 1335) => 1.87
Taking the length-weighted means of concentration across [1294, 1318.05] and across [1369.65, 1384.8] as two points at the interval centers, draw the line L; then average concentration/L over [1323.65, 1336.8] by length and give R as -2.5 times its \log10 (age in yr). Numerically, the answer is 0.46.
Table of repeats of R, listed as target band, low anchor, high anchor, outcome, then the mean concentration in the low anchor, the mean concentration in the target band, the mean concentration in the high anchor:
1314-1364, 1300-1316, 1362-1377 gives 0.15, 8.94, 8.3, 9.98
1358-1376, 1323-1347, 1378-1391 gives -0.03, 7.39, 10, 11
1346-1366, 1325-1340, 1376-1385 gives -0.20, 6.63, 10.3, 10.5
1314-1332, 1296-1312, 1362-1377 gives 0.45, 9.25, 6.26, 9.98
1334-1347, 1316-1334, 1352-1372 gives -0.12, 6.12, 8.78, 10.2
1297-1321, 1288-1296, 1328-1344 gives -0.03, 8.88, 8.6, 7.55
